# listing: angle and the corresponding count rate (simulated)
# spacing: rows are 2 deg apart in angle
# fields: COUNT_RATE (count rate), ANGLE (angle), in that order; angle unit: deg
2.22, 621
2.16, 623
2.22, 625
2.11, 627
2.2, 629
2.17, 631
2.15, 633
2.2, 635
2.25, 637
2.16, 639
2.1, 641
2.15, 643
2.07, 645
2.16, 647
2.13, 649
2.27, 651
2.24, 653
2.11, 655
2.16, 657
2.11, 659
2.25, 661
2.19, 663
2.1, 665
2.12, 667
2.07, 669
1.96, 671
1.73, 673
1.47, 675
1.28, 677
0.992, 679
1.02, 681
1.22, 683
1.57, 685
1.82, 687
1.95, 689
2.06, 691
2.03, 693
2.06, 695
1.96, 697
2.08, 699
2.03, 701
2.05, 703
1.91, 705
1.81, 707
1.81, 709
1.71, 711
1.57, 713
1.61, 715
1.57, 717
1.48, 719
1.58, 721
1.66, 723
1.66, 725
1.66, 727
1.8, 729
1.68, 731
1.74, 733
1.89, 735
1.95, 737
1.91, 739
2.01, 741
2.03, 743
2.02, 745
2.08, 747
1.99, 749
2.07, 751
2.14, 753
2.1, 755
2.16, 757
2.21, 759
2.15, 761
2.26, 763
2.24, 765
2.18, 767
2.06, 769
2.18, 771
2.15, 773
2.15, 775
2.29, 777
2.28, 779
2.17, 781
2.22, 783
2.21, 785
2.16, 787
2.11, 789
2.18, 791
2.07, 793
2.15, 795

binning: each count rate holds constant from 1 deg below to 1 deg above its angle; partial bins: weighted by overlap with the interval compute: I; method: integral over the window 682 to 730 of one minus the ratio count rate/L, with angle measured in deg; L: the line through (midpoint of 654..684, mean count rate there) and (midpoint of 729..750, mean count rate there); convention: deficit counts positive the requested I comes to 2.0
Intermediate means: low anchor 1.79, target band 1.78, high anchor 1.92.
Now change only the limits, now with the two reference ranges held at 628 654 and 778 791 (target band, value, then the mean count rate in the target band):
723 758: 4.14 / 1.93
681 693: 2.69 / 1.69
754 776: 0.21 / 2.17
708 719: 2.74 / 1.64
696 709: 1.31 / 1.96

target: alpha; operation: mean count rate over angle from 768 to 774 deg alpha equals 2.13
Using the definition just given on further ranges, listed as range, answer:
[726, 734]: 1.72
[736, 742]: 1.96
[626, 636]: 2.17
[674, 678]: 1.38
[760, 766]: 2.22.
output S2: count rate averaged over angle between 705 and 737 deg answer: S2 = 1.7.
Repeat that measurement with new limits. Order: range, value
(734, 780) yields 2.11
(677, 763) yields 1.83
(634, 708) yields 1.94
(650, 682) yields 1.88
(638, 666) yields 2.16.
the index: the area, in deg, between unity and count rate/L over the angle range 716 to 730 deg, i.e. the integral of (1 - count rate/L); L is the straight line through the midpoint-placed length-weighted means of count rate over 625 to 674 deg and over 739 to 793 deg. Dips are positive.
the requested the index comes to 3.3 deg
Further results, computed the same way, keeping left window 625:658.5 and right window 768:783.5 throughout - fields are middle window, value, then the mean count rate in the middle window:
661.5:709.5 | 8.04 deg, 1.81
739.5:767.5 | 0.91 deg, 2.11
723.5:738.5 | 2.82 deg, 1.77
